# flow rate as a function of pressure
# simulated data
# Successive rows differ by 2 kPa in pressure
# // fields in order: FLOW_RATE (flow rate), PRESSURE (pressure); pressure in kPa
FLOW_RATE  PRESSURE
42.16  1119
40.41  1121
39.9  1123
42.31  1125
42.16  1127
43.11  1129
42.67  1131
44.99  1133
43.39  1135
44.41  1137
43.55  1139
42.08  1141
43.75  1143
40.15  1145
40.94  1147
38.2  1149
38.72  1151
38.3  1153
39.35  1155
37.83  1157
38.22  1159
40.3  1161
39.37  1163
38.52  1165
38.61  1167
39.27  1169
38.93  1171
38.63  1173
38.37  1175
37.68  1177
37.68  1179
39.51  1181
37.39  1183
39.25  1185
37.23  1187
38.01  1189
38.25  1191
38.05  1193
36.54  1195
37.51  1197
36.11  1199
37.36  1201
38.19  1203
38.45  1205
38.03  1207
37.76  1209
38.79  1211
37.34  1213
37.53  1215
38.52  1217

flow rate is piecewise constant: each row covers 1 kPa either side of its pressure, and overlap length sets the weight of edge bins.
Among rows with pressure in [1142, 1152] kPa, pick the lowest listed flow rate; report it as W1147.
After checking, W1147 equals 38.2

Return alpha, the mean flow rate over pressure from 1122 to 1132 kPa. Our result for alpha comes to 42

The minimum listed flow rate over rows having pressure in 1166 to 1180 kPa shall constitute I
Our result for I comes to 37.68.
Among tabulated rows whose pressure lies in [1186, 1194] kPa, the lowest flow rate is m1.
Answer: 37.23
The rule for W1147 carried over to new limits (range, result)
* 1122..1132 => 39.9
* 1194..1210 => 36.11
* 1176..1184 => 37.39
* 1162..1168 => 38.52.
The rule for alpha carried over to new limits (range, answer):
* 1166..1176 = 38.8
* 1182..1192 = 38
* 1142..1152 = 40.4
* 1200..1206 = 38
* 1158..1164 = 39.3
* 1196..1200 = 36.8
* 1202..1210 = 38.1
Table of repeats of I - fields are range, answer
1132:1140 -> 43.39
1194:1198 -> 36.54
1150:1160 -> 37.83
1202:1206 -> 38.19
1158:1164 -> 38.22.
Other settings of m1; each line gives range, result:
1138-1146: 40.15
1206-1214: 37.34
